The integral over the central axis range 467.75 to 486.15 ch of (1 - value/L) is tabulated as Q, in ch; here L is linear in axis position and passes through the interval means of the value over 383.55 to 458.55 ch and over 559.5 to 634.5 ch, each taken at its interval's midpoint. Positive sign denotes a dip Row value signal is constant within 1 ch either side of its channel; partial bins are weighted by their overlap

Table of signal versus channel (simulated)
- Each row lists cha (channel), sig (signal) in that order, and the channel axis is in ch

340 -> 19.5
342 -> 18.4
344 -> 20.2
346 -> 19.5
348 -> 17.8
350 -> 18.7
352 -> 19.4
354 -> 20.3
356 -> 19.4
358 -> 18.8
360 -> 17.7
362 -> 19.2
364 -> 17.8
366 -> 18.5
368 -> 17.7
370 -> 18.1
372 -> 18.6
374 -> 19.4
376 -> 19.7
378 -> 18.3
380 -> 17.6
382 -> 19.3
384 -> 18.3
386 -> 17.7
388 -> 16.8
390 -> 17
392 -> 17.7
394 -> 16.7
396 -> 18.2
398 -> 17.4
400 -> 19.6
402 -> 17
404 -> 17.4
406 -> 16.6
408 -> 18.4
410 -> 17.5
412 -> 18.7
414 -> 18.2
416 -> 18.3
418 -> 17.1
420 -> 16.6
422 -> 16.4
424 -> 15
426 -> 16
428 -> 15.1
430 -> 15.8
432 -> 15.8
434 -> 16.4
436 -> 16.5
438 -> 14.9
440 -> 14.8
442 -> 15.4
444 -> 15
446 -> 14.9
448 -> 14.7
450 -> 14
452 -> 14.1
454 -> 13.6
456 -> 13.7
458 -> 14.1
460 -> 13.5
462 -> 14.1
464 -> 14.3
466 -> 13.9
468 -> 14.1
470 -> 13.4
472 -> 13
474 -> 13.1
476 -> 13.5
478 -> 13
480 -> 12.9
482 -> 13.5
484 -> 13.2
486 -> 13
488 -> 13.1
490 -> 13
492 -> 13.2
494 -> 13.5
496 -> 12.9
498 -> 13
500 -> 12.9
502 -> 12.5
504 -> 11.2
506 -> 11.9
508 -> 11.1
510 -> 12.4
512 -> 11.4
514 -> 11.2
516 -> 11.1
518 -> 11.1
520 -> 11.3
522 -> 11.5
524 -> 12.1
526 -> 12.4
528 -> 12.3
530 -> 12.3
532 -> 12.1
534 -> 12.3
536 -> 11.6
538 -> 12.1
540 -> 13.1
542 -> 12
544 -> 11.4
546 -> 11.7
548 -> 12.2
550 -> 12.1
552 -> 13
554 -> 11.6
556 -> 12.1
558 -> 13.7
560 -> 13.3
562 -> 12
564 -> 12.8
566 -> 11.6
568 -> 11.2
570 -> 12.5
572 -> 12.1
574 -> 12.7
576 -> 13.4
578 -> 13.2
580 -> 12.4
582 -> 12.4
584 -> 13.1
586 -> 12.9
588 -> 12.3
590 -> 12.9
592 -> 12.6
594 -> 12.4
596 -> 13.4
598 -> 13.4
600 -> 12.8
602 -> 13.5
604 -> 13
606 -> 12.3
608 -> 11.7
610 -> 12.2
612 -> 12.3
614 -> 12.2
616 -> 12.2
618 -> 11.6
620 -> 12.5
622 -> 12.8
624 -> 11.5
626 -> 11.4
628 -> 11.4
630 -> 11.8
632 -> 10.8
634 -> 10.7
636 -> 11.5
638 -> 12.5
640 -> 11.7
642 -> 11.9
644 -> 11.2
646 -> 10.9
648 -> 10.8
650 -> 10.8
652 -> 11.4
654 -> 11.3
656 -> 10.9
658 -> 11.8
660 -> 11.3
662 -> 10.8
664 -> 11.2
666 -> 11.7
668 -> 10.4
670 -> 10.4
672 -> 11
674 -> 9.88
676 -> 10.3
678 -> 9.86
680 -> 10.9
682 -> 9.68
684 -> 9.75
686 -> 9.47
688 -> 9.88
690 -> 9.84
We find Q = 2.2 ch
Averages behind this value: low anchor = 16.4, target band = 13.2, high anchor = 12.4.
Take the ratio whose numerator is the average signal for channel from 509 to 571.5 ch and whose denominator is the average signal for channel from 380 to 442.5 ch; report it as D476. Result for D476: 0.7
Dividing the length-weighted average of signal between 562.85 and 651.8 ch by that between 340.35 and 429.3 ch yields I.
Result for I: 0.68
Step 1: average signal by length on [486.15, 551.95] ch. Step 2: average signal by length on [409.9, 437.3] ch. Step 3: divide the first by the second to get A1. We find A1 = 0.73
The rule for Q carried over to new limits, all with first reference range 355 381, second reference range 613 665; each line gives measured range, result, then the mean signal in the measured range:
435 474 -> 4.8 ch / 14.3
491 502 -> 1.6 ch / 13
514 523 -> 2.1 ch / 11.2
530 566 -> 4.1 ch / 12.3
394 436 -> 0.6 ch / 17.1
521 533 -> 1.9 ch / 12.1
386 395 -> 0.4 ch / 17.1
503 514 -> 2.5 ch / 11.6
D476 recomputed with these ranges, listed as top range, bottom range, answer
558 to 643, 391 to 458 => 0.76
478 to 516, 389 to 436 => 0.73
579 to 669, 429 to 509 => 0.87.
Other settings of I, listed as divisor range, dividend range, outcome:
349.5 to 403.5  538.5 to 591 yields 0.68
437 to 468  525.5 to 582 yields 0.86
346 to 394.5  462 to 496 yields 0.73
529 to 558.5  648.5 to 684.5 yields 0.88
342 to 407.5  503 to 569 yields 0.65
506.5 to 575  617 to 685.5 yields 0.92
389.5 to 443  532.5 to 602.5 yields 0.74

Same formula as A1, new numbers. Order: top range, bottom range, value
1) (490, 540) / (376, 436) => 0.70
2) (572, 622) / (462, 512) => 0.97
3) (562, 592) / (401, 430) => 0.74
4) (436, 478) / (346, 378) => 0.75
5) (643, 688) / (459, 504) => 0.81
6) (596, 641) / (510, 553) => 1.02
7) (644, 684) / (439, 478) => 0.77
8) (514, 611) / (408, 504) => 0.85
